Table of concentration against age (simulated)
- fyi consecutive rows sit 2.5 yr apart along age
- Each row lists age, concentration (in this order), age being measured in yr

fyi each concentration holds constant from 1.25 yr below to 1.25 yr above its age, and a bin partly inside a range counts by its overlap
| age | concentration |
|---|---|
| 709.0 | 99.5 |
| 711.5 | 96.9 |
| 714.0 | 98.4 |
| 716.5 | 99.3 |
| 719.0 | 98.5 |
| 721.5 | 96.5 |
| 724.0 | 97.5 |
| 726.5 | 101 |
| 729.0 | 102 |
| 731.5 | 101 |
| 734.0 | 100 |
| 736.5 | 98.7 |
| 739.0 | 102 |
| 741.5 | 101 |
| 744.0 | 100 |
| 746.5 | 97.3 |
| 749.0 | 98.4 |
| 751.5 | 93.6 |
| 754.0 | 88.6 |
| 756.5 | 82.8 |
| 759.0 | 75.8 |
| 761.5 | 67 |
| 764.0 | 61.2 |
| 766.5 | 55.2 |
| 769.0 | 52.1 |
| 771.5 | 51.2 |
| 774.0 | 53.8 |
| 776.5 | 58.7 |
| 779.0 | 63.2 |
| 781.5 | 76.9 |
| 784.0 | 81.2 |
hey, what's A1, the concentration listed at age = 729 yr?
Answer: 102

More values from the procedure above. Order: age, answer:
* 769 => 52.1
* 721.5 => 96.5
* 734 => 100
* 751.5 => 93.6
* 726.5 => 101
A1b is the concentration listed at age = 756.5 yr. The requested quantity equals 82.8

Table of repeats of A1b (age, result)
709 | 99.5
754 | 88.6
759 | 75.8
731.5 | 101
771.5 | 51.2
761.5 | 67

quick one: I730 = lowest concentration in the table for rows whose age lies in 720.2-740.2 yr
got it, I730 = 96.5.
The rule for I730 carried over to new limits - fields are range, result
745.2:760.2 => 75.8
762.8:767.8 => 55.2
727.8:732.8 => 101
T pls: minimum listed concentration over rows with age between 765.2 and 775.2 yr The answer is 51.2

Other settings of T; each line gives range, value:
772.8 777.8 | 53.8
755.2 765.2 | 61.2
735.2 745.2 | 98.7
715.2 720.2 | 98.5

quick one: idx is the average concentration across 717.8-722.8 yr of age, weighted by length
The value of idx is 97.5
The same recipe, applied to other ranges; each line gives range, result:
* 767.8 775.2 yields 52.4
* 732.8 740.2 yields 100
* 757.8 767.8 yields 64.7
